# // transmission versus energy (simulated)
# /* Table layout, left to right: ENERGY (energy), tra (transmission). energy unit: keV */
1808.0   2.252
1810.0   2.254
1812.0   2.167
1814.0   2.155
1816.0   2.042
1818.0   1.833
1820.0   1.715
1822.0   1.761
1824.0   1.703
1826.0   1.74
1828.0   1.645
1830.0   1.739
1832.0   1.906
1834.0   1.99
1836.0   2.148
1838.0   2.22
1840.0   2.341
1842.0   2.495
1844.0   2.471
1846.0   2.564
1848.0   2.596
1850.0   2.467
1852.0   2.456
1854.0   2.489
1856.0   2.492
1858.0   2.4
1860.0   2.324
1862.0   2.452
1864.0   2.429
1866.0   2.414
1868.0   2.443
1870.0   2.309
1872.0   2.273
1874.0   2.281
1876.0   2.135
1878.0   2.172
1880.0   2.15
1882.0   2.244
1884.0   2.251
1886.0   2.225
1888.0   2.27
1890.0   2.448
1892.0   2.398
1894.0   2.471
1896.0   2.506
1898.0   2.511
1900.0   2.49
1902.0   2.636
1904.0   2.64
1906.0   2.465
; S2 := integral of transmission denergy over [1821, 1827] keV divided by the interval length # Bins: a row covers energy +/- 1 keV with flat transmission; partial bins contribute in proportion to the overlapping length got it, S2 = 1.73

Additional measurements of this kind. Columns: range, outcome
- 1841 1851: 2.52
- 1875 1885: 2.19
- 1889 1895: 2.44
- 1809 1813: 2.21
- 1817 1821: 1.77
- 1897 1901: 2.5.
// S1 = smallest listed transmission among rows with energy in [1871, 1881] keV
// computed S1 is 2.135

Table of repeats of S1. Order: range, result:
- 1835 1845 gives 2.148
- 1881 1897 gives 2.225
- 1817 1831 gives 1.645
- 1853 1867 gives 2.324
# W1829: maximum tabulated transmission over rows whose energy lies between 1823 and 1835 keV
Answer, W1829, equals 1.99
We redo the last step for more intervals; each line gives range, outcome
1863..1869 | 2.443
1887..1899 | 2.511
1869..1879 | 2.309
